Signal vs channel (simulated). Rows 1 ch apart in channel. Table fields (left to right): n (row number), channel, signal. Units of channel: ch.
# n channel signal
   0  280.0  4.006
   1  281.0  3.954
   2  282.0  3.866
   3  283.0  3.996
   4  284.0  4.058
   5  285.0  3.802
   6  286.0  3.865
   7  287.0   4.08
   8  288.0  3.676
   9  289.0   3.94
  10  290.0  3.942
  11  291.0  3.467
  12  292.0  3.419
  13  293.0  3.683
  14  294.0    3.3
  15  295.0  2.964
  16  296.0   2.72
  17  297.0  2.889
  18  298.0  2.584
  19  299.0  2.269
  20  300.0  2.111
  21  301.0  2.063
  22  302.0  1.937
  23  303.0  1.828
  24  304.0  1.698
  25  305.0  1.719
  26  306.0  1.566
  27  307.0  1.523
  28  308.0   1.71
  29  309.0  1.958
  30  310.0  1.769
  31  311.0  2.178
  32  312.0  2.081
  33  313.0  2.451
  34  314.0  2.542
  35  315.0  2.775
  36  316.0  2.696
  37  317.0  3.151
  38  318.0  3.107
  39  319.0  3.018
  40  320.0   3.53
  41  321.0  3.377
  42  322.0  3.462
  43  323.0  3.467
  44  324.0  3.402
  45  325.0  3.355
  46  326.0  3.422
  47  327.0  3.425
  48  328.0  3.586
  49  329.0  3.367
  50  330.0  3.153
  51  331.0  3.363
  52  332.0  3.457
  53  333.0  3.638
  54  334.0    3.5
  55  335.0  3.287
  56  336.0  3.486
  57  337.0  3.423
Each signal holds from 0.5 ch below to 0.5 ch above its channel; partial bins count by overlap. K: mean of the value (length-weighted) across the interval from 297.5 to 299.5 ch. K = 2.43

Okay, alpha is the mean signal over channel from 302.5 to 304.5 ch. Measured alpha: 1.76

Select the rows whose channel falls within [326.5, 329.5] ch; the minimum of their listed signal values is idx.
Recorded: 3.367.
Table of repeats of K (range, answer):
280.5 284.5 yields 3.97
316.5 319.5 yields 3.09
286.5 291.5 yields 3.82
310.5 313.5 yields 2.24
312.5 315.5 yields 2.59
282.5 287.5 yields 3.96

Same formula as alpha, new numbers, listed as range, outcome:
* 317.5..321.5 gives 3.26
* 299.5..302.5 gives 2.04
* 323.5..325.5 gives 3.38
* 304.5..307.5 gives 1.6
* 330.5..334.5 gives 3.49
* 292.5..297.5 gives 3.11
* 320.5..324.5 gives 3.43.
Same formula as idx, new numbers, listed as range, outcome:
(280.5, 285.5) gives 3.802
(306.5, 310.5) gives 1.523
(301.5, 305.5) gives 1.698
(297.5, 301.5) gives 2.063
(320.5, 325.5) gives 3.355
